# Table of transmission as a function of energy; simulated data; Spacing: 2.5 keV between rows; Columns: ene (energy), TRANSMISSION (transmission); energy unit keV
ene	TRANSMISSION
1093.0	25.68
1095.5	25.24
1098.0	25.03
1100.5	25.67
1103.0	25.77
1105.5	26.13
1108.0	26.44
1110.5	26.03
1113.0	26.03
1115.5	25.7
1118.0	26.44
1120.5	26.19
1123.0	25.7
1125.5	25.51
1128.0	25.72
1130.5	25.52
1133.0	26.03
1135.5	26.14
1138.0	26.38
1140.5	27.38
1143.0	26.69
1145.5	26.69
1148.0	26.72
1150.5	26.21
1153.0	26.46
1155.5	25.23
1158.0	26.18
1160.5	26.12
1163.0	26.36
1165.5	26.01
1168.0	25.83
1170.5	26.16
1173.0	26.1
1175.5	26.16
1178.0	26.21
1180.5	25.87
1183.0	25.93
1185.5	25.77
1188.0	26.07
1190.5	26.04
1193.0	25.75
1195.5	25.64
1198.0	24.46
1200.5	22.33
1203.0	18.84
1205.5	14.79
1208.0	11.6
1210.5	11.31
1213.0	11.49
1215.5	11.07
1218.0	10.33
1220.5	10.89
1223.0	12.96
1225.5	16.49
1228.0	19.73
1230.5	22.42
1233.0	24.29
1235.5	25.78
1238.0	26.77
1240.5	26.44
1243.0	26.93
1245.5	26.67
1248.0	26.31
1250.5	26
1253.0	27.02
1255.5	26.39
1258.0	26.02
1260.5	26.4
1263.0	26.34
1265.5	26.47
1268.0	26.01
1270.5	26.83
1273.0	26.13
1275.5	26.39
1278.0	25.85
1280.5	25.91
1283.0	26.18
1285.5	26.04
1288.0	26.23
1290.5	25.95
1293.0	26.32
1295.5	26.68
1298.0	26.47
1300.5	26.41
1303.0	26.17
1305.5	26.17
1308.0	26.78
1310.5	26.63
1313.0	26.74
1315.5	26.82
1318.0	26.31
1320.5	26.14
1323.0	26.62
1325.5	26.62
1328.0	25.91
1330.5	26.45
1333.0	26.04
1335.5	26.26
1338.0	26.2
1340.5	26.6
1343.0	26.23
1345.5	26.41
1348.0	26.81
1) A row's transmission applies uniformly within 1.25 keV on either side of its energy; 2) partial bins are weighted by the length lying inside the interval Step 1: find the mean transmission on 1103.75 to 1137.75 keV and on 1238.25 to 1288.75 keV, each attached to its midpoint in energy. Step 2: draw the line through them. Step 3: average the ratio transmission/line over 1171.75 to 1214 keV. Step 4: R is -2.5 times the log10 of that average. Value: 0.18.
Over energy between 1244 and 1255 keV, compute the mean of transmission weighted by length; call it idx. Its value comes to 26.5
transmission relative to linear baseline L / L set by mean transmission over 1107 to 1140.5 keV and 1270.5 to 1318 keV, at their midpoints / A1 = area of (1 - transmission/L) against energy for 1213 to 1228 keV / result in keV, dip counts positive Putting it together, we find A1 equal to 7.6 keV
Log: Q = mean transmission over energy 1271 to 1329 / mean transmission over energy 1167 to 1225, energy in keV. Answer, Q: 1.3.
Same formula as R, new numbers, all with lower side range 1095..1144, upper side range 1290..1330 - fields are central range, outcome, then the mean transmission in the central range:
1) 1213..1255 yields 0.24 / 21.1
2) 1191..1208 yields 0.22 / 21.4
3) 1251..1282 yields 0.00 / 26.3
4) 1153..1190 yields 0.00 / 26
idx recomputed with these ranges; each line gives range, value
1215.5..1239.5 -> 18.5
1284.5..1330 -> 26.4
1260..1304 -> 26.3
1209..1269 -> 21.6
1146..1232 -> 21.8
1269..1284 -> 26.2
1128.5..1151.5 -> 26.4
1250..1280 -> 26.3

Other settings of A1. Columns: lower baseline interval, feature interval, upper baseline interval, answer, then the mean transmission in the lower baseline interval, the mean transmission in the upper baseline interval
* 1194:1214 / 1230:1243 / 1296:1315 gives -3.11 keV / 17.7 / 26.5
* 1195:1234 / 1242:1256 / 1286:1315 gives -4.13 keV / 16.6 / 26.4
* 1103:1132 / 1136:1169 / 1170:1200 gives -0.62 keV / 25.9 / 25.8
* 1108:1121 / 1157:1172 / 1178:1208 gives -1.08 keV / 26.1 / 23.4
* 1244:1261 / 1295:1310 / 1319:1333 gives -0.05 keV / 26.4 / 26.3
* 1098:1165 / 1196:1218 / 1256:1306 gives 8.75 keV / 26.1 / 26.3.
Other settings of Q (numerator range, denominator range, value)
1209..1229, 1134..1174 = 0.49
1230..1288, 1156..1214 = 1.13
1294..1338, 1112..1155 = 1.01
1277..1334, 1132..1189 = 1.00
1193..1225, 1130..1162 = 0.60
